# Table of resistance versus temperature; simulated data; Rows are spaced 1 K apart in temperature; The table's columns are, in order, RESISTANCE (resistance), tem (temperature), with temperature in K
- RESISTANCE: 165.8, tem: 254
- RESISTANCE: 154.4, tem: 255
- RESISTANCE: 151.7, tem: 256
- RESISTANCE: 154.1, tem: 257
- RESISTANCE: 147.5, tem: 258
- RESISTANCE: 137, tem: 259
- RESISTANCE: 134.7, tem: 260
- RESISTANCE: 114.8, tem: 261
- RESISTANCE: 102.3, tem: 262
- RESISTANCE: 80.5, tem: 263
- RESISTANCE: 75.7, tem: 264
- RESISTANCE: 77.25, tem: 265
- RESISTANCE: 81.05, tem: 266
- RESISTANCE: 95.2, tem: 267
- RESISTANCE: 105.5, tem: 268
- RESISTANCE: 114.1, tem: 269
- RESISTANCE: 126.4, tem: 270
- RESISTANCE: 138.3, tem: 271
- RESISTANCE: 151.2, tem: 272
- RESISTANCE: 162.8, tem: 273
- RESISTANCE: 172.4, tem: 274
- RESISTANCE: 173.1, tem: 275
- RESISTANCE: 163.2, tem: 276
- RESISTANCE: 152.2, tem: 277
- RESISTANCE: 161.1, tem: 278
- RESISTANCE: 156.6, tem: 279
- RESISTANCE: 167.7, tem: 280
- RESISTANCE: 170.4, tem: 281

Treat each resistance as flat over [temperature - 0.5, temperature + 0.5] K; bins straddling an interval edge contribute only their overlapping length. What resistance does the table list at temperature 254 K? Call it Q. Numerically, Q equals 165.8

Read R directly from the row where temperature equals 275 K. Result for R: 173.1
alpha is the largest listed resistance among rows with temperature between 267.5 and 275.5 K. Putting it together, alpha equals 173.1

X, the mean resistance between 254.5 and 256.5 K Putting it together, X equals 153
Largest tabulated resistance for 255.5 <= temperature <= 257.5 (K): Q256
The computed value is 154.1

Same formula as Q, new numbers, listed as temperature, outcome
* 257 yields 154.1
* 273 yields 162.8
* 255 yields 154.4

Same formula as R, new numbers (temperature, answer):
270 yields 126.4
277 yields 152.2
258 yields 147.5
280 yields 167.7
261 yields 114.8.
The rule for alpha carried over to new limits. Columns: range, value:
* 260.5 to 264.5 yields 114.8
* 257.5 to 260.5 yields 147.5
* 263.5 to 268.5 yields 105.5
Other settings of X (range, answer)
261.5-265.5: 83.9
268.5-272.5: 132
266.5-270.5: 110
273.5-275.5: 173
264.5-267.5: 84.5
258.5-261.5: 129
